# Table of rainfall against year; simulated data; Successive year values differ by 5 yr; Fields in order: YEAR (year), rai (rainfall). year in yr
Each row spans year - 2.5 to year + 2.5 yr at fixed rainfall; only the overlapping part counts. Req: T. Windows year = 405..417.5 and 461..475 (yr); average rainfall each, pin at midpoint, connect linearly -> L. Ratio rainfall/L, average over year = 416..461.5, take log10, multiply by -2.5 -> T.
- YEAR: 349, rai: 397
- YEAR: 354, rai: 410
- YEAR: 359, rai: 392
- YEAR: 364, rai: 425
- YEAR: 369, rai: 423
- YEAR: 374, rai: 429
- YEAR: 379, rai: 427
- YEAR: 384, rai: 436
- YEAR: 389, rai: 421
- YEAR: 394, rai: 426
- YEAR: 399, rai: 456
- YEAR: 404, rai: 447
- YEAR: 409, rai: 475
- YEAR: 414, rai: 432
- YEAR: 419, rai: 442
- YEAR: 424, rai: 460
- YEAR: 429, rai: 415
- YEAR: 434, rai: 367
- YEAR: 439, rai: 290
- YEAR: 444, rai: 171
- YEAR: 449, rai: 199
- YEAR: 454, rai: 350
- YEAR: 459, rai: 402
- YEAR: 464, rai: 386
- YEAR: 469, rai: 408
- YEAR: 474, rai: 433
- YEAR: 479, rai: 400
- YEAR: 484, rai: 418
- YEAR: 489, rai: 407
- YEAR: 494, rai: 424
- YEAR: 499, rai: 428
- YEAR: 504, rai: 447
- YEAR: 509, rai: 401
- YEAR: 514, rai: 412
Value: 0.24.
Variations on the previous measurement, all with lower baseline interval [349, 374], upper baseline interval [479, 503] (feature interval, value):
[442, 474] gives 0.25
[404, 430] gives -0.08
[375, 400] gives -0.05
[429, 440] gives 0.18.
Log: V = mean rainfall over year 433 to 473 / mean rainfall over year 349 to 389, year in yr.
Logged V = 0.8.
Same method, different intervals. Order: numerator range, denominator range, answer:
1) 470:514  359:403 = 0.98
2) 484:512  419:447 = 1.21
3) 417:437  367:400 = 0.97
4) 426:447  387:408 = 0.71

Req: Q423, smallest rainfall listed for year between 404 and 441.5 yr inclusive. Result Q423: 290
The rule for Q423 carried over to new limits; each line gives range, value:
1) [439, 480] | 171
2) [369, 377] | 423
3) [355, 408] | 392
